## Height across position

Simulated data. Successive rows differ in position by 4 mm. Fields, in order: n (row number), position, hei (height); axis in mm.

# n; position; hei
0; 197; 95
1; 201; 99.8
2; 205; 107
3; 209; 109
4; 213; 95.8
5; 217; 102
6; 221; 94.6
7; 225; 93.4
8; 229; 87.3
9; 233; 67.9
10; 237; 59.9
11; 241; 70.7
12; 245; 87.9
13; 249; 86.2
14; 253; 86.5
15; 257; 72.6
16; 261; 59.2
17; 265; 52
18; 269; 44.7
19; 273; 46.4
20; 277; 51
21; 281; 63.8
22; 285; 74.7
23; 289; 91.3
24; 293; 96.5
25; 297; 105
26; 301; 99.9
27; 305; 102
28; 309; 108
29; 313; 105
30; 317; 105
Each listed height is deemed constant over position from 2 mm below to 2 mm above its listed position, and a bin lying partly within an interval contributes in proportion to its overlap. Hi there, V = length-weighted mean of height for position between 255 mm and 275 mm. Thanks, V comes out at 55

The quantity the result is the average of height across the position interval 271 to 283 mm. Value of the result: 53.7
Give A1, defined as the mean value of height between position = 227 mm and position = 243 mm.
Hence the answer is 71.4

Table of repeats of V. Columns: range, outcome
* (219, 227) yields 94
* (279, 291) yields 76.6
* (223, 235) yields 82.9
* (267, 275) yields 45.5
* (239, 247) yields 79.3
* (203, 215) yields 104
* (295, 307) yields 102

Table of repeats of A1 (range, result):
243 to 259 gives 83.3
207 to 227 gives 99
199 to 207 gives 103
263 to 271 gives 48.4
